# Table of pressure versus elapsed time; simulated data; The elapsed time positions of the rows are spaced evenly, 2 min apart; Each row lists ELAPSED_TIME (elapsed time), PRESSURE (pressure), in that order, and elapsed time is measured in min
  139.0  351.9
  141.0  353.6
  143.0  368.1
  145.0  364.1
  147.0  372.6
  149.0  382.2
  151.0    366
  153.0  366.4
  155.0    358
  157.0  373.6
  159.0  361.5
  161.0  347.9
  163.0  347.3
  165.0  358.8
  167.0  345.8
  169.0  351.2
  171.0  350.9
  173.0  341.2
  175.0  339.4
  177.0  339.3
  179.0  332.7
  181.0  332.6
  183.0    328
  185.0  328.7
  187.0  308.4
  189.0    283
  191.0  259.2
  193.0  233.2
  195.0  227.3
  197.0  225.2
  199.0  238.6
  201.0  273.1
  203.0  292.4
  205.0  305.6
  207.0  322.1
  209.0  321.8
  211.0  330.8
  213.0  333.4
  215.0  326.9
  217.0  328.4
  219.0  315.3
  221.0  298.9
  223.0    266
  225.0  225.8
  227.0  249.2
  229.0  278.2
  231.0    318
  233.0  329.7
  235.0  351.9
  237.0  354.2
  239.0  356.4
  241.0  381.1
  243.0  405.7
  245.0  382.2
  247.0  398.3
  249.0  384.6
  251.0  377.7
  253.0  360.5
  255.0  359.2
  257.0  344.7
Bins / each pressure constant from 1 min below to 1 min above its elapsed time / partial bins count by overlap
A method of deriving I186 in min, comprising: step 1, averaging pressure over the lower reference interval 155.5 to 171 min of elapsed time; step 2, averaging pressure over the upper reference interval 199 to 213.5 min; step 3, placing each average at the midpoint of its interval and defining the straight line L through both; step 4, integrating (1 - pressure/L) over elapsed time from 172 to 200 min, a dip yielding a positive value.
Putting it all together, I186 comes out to 3.0 min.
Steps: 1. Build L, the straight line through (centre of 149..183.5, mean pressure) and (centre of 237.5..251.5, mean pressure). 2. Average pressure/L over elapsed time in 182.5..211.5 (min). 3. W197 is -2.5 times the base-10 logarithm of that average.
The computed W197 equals 0.269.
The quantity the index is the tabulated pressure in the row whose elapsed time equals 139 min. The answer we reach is 351.9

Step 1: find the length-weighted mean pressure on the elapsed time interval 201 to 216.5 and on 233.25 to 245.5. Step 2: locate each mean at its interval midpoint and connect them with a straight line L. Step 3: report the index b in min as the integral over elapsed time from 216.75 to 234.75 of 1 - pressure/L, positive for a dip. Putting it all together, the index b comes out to 2.8 min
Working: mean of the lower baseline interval 316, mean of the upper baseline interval 369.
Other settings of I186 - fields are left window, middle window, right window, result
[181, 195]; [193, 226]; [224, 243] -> 1.8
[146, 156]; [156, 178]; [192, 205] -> -1.4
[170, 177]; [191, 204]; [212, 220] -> 3.3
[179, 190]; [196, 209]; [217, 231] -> 0.9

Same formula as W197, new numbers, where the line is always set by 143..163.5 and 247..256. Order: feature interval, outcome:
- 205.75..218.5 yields 0.136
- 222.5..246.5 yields 0.138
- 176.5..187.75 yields 0.122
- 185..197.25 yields 0.361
